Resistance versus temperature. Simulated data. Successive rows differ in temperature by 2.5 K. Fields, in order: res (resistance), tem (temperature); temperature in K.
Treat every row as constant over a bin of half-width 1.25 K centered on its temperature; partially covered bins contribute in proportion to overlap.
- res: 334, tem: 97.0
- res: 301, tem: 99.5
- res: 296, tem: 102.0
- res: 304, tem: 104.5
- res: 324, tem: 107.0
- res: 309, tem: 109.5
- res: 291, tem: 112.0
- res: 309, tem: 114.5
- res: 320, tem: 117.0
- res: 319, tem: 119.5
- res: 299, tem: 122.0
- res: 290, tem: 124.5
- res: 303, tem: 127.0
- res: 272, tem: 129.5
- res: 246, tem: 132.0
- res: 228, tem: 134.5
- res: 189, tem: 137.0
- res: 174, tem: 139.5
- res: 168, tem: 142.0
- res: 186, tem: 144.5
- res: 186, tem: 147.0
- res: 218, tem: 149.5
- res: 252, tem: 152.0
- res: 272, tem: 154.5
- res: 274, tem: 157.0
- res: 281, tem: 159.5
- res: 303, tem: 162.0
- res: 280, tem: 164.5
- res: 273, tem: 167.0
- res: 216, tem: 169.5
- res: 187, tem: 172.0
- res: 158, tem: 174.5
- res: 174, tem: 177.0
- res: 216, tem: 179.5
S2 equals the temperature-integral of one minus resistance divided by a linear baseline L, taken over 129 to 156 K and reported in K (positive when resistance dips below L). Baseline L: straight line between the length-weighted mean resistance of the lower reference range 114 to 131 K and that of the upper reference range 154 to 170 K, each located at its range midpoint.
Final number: 6.6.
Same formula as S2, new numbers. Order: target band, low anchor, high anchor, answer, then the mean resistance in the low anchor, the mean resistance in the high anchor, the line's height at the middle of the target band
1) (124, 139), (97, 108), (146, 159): 1.28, 309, 244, 271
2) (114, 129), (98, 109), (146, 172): -0.79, 307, 253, 289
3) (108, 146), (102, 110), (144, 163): 3.29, 310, 248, 283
